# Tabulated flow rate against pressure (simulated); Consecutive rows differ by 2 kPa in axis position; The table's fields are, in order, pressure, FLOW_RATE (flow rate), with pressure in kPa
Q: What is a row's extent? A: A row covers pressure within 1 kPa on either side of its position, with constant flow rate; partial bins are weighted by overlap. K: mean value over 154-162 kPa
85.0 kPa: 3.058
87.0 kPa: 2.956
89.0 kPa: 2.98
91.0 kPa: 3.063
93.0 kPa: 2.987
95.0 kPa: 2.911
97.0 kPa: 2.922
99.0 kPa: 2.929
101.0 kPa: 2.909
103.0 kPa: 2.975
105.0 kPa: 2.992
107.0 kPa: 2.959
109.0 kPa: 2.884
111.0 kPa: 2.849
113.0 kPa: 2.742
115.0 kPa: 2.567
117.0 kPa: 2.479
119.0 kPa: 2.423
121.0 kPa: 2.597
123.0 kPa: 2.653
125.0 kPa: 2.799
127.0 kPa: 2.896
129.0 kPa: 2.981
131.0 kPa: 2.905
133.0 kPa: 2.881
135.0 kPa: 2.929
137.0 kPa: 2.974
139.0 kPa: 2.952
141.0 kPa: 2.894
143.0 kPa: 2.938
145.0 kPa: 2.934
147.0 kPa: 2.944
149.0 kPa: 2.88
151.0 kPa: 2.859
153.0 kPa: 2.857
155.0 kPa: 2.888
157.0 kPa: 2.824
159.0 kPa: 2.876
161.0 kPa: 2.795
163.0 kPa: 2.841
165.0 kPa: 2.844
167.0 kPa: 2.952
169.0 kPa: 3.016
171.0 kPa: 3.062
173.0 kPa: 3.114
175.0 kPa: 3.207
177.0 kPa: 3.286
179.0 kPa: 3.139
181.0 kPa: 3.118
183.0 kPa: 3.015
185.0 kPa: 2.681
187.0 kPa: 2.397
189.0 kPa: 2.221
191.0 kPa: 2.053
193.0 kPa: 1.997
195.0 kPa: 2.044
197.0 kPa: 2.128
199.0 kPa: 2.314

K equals 2.85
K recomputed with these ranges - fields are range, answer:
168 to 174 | 3.06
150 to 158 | 2.86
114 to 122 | 2.52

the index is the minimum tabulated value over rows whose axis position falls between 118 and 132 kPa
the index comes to 2.423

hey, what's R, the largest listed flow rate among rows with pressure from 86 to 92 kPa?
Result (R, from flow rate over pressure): 3.063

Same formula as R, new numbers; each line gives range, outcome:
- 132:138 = 2.974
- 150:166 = 2.888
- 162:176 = 3.207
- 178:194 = 3.139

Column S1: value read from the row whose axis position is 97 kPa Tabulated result 2.922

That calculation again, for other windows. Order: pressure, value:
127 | 2.896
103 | 2.975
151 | 2.859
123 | 2.653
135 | 2.929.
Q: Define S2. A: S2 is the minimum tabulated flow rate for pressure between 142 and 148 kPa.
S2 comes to 2.934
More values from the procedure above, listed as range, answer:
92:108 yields 2.909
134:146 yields 2.894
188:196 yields 1.997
